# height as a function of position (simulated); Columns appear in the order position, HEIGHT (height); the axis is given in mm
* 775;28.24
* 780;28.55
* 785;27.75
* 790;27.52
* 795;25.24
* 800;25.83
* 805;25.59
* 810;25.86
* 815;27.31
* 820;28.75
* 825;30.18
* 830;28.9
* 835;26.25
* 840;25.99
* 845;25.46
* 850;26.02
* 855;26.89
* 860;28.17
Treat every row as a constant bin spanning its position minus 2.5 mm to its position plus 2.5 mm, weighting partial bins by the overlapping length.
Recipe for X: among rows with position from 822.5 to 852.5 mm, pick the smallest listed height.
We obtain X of 25.46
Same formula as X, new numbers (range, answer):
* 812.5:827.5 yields 27.31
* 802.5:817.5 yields 25.59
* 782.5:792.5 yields 27.52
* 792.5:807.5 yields 25.24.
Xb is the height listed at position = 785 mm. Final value 27.75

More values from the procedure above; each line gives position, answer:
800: 25.83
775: 28.24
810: 25.86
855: 26.89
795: 25.24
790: 27.52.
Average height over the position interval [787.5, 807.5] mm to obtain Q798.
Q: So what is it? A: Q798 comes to 26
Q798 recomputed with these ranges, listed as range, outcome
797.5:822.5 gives 26.7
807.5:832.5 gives 28.2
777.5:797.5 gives 27.3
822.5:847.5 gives 27.4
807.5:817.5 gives 26.6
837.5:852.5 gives 25.8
